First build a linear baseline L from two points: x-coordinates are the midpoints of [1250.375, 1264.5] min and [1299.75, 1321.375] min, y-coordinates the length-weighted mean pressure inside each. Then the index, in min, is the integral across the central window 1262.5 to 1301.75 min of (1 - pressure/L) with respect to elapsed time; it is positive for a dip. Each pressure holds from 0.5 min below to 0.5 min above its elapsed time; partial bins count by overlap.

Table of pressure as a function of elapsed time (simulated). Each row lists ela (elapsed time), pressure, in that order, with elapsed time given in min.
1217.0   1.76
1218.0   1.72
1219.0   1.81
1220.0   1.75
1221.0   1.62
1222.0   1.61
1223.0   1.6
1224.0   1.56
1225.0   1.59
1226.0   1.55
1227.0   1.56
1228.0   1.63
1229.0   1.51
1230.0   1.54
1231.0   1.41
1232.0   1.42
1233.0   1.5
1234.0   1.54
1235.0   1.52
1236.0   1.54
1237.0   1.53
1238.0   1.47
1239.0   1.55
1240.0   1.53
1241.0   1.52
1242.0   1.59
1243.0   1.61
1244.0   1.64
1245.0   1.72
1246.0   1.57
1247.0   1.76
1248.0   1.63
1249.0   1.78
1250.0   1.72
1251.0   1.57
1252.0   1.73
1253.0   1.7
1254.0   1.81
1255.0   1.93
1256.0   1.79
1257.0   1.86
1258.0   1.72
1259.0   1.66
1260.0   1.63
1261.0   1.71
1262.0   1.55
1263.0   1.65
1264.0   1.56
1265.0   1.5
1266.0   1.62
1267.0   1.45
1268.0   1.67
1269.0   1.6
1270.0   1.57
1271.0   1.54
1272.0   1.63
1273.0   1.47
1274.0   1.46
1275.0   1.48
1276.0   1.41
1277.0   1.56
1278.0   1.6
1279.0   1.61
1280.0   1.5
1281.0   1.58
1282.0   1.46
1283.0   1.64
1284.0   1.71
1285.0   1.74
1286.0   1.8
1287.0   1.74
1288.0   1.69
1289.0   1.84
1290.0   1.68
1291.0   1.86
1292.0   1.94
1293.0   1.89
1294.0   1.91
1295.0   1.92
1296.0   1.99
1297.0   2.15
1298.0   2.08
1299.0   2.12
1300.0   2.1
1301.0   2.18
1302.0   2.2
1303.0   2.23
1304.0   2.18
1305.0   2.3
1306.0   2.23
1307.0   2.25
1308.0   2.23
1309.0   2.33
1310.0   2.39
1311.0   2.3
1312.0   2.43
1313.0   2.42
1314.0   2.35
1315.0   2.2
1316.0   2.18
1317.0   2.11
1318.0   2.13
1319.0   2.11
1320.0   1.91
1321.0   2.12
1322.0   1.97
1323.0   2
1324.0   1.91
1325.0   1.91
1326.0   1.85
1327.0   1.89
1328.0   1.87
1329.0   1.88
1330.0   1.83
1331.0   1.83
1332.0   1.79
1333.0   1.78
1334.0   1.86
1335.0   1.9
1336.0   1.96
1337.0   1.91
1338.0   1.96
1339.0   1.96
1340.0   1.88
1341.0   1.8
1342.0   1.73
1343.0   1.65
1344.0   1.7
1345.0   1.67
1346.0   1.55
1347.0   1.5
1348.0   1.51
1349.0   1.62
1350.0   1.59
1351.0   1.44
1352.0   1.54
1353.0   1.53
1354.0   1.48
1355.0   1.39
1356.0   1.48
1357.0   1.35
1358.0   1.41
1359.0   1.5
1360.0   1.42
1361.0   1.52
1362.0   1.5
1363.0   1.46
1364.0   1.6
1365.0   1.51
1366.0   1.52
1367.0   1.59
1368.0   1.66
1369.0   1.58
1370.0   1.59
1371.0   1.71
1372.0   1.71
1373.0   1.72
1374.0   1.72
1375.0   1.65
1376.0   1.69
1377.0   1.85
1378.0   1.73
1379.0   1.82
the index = 4.7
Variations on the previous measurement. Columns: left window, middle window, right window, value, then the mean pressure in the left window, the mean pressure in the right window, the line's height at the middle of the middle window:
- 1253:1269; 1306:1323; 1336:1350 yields -5.0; 1.67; 1.73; 1.71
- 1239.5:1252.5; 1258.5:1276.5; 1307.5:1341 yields 1.9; 1.64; 2.03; 1.75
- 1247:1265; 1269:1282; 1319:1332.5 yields 1.7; 1.7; 1.91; 1.76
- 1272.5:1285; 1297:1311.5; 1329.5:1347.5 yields -5.0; 1.55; 1.79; 1.65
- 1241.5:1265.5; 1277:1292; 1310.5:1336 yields 1.3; 1.68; 2.02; 1.83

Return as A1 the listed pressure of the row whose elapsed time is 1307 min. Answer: 2.25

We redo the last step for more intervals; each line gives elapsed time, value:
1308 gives 2.23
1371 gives 1.71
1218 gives 1.72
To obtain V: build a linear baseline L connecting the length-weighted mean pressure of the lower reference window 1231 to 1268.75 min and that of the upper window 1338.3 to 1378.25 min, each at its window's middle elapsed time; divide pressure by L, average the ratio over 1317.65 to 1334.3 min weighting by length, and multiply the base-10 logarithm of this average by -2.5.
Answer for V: -0.19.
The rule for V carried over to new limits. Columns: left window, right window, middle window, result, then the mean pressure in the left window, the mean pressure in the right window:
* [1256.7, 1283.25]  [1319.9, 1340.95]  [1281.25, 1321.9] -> -0.170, 1.58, 1.9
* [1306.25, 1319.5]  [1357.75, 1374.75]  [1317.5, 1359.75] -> 0.109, 2.26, 1.58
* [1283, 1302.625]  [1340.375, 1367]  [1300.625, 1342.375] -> -0.179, 1.92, 1.54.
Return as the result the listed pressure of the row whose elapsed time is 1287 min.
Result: 1.74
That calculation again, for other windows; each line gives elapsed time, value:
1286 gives 1.8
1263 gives 1.65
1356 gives 1.48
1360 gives 1.42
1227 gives 1.56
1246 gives 1.57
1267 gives 1.45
